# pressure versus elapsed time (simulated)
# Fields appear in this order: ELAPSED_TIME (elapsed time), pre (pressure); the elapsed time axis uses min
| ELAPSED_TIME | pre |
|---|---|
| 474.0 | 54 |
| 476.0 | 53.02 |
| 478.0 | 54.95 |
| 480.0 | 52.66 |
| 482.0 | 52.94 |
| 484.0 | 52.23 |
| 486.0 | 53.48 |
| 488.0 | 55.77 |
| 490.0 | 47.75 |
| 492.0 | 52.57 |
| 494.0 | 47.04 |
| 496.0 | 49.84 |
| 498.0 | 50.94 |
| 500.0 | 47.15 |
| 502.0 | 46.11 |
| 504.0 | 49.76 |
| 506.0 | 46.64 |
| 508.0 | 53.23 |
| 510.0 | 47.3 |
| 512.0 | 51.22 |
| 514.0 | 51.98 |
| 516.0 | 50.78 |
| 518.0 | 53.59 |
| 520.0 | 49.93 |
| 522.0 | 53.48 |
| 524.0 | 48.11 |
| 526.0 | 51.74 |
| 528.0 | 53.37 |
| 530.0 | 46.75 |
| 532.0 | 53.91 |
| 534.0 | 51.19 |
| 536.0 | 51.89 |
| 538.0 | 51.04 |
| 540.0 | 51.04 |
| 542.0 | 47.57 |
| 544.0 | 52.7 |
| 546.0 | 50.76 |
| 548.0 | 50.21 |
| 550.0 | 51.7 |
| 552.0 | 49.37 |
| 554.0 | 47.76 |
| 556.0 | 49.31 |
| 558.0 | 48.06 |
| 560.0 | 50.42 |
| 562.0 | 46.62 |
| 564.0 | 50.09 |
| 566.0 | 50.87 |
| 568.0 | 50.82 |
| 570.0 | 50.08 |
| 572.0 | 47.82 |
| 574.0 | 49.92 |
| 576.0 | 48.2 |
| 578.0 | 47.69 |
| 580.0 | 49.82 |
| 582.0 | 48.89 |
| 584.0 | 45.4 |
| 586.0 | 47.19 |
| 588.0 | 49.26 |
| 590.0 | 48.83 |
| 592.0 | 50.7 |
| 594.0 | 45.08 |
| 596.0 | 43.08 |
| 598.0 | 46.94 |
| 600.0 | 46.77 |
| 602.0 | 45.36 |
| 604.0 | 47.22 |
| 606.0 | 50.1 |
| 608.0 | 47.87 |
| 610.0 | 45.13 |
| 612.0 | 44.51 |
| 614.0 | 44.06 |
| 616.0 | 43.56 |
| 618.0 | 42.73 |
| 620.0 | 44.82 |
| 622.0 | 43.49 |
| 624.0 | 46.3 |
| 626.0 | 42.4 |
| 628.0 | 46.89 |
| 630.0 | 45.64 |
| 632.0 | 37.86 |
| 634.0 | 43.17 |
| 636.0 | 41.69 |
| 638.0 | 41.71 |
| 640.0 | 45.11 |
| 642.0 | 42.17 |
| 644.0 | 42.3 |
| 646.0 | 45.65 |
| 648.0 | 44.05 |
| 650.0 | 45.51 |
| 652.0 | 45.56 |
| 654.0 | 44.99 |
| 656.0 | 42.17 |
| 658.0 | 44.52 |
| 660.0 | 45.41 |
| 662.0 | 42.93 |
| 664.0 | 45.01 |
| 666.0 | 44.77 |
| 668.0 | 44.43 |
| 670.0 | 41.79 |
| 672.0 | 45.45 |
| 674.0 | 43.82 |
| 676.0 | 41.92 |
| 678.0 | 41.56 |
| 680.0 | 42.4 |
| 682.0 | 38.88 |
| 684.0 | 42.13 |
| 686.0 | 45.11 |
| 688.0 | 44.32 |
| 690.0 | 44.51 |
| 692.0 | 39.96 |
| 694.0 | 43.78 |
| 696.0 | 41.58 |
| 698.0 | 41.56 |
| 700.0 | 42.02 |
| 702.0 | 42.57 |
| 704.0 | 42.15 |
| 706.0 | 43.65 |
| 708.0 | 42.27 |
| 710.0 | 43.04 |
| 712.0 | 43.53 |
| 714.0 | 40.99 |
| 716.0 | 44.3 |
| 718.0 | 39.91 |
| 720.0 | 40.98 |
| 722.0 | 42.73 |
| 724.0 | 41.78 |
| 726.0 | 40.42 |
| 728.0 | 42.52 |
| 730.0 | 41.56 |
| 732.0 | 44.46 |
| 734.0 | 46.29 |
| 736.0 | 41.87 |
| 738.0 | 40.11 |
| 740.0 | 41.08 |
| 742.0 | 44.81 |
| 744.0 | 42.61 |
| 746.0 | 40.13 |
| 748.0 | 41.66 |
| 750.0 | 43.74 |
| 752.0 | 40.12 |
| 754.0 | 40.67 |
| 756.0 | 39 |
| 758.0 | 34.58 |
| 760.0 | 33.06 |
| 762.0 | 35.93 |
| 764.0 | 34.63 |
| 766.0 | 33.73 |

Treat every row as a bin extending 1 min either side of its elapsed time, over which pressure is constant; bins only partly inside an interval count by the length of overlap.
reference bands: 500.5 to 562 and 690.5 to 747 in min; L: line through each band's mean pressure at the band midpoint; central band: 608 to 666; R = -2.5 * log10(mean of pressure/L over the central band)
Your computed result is 0.04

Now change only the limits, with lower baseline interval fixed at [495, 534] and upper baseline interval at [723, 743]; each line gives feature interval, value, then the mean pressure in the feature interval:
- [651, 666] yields 0.02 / 44.4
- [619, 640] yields 0.07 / 43.5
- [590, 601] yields 0.02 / 46.7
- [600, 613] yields 0.01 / 46.7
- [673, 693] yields 0.05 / 42.5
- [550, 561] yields -0.01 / 49.2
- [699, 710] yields 0.02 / 42.6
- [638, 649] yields 0.05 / 43.7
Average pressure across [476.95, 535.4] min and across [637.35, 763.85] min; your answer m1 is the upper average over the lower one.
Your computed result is 0.8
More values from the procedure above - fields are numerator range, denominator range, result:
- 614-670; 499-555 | 0.87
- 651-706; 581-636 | 0.95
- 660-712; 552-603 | 0.89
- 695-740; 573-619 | 0.90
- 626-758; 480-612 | 0.86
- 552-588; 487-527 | 0.97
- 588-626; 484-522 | 0.91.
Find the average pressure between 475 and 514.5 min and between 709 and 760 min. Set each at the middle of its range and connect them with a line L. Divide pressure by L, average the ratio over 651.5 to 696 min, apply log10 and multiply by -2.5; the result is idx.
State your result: 0.013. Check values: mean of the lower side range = 50.8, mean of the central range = 43.4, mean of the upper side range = 41.5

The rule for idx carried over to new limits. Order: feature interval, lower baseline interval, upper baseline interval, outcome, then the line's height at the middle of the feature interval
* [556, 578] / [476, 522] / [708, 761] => -0.02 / 48.2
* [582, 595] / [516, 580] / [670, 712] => 0.01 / 48.1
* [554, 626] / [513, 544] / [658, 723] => 0.02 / 48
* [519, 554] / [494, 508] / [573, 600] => -0.05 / 48.3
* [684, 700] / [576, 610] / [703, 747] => 0.02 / 43.6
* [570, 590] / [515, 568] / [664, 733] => 0.00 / 48.5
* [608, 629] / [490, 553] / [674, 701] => 0.03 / 45.7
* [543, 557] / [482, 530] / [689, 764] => -0.03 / 48.7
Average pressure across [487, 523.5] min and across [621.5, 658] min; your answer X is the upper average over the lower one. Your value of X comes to 0.87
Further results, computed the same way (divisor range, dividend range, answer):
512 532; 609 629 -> 0.87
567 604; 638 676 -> 0.92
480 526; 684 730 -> 0.84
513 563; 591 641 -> 0.89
